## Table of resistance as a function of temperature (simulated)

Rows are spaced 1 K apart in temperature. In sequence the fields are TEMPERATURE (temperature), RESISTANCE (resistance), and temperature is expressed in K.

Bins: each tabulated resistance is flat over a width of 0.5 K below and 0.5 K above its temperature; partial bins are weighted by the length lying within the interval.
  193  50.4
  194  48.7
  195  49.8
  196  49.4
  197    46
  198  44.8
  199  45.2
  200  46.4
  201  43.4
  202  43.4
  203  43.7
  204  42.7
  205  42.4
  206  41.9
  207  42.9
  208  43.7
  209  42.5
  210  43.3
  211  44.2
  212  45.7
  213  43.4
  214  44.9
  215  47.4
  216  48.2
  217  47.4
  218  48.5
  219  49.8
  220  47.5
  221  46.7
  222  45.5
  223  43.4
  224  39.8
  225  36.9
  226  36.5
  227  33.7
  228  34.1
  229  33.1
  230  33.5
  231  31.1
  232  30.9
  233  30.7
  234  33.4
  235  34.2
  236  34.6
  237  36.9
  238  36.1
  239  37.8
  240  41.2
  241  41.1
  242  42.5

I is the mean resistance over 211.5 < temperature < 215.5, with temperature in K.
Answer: 45.3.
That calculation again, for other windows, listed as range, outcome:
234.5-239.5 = 35.9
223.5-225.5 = 38.3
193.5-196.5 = 49.3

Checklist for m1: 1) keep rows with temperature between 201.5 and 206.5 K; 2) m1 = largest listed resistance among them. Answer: 43.7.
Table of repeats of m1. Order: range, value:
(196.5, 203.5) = 46.4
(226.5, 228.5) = 34.1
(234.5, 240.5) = 41.2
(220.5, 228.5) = 46.7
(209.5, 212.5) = 45.7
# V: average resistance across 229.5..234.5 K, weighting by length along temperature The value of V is 31.9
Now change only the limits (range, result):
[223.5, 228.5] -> 36.2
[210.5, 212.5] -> 45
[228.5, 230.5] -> 33.3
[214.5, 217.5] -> 47.7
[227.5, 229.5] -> 33.6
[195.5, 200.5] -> 46.4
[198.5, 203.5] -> 44.4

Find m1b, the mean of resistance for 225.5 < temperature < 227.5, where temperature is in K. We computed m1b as 35.1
